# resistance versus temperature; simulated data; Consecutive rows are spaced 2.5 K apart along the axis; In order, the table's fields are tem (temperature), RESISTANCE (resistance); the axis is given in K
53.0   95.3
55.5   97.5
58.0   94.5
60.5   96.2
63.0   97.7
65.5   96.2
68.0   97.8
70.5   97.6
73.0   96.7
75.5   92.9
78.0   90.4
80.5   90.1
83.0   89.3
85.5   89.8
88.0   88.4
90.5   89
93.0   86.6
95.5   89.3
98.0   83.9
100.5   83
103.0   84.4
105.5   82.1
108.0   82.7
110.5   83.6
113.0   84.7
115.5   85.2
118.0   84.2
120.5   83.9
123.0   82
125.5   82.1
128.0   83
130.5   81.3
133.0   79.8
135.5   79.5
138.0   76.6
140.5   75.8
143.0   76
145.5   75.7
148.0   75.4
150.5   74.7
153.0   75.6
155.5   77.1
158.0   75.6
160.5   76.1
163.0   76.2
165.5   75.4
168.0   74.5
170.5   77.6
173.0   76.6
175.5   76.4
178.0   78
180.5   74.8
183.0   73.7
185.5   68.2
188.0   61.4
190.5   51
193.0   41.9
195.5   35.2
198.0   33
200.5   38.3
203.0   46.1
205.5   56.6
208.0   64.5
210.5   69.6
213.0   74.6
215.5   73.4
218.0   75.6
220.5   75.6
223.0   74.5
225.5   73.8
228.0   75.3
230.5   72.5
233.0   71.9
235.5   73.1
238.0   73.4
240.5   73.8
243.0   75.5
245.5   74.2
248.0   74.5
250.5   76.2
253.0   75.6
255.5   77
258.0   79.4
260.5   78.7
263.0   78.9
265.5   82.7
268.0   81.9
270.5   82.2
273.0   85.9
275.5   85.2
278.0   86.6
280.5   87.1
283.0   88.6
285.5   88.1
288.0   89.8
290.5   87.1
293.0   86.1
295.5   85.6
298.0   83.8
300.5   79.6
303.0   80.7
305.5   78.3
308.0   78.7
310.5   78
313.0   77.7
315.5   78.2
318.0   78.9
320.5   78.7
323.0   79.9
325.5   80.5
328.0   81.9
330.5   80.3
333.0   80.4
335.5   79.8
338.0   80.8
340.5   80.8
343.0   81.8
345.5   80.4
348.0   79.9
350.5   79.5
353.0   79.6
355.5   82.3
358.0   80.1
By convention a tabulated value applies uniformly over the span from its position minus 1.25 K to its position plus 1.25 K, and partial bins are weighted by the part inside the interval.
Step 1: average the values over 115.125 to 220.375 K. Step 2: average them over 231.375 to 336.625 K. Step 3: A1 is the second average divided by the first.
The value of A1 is 1.1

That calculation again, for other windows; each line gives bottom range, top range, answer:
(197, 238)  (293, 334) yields 1.22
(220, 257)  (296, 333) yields 1.07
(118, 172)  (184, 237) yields 0.80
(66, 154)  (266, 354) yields 0.97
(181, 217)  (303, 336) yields 1.40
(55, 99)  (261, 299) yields 0.92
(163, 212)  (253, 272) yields 1.29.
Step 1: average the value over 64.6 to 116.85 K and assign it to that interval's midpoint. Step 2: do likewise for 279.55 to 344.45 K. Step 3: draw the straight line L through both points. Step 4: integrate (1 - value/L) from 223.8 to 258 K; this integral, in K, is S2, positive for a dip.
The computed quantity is 3.9 K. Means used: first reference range 88.7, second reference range 81.9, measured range 74.6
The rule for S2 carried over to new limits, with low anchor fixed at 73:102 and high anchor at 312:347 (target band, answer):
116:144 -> 2.1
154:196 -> 7.9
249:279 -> 0.6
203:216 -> 2.9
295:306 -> -0.1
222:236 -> 1.7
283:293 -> -0.8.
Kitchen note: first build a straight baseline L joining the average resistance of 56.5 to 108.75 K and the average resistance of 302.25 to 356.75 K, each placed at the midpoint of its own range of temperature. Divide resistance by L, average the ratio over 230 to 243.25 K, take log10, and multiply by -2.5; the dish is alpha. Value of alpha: 0.147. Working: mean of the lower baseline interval 90.5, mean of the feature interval 73.3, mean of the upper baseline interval 79.9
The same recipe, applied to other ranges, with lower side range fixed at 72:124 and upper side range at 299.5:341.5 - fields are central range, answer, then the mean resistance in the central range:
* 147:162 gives 0.12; 75.8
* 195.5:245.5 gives 0.24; 66.3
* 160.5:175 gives 0.11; 76.1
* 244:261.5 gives 0.07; 76.5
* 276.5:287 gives -0.09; 87.6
